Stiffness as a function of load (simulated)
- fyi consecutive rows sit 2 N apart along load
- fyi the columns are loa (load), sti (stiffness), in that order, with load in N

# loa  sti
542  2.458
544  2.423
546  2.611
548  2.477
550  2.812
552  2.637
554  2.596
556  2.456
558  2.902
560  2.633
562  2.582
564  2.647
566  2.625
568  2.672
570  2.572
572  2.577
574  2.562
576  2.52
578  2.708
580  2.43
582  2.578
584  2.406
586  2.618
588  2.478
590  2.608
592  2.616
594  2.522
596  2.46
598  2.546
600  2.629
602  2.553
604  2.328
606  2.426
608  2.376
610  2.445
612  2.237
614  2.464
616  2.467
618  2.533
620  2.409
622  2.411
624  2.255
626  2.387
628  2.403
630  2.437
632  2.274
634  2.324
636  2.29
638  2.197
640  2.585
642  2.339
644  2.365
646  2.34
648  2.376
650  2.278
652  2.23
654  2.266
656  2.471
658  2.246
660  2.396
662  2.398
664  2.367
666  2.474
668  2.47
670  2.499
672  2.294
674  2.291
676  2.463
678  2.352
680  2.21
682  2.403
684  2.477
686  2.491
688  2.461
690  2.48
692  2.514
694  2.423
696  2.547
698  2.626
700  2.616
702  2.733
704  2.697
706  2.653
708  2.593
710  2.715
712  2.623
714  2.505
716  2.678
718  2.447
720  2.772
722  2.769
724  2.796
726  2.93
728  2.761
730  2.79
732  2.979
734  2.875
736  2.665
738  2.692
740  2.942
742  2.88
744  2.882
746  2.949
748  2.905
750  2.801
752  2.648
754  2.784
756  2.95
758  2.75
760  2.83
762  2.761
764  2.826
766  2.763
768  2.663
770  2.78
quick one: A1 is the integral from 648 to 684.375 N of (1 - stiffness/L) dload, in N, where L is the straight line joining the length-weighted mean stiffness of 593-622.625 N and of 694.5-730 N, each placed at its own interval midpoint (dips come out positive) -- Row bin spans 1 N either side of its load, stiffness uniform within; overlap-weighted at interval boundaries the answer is 3.0 N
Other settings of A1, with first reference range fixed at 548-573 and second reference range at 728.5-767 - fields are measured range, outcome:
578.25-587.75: 0.5 N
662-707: 4.6 N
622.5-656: 4.6 N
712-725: 0.6 N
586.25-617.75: 2.3 N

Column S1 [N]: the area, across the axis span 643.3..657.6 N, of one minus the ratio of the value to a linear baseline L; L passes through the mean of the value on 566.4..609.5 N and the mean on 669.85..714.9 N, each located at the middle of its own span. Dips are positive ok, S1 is 1.1 N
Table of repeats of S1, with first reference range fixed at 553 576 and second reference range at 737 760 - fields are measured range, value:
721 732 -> -0.1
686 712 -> 1.8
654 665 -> 1.5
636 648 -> 1.5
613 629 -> 1.6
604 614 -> 1.1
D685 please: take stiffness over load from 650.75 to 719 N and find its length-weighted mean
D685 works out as 2.47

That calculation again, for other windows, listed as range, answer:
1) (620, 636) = 2.36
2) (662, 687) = 2.4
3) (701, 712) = 2.67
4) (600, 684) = 2.38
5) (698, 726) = 2.67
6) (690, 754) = 2.72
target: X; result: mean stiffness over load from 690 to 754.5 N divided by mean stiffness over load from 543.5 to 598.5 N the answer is 1.05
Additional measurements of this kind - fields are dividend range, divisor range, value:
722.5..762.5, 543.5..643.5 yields 1.13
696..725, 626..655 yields 1.14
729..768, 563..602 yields 1.10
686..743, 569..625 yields 1.08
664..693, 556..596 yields 0.94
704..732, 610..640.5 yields 1.14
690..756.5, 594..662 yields 1.14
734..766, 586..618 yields 1.13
